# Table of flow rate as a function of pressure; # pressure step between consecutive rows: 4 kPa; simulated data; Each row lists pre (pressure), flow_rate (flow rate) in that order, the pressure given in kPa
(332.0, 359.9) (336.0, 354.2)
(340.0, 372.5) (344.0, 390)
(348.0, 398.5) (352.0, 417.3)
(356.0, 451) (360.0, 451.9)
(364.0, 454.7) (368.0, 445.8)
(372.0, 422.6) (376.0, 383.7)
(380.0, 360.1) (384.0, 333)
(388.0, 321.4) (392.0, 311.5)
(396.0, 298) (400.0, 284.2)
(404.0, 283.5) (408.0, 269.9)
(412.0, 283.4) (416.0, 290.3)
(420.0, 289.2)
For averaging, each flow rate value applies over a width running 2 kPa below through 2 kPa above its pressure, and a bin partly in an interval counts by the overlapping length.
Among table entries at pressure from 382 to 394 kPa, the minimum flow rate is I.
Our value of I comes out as 311.5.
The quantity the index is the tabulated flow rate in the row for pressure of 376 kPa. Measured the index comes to 383.7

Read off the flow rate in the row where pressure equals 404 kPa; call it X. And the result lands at 283.5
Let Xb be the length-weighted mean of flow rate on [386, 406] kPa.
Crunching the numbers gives 300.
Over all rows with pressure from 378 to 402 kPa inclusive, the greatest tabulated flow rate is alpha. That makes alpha 360.1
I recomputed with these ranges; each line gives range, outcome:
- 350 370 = 417.3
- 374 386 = 333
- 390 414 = 269.9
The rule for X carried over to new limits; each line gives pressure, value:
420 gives 289.2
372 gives 422.6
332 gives 359.9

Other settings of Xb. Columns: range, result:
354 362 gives 451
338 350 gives 387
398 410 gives 279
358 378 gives 432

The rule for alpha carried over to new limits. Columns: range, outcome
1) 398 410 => 284.2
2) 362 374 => 454.7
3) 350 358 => 451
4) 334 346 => 390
